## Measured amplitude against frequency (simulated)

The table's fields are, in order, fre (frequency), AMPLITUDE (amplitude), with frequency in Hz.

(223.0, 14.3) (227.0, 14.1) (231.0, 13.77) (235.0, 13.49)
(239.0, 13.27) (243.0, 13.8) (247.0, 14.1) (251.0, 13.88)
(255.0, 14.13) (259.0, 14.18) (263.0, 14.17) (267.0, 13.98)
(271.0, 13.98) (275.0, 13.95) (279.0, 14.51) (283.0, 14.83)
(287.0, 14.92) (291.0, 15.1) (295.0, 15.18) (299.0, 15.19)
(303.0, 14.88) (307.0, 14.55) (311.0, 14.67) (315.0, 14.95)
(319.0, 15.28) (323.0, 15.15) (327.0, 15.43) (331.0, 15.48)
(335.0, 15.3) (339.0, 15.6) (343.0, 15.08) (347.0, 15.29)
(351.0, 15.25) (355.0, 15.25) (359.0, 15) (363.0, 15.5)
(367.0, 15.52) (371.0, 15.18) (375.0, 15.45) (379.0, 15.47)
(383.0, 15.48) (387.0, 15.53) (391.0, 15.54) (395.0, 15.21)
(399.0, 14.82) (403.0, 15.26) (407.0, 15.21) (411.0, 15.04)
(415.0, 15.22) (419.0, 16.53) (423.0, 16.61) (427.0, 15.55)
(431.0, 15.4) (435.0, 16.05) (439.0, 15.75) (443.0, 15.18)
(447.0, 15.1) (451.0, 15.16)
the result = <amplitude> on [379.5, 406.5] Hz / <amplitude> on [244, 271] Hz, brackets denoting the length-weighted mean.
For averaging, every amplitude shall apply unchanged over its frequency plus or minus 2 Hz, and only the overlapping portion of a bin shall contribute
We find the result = 1.1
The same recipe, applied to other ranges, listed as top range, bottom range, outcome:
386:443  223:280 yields 1.11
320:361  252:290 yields 1.07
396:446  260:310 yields 1.06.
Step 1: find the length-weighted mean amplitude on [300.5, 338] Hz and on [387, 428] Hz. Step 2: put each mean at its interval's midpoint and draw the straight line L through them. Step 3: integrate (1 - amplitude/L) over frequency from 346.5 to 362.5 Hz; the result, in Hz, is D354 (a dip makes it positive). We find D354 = 0.0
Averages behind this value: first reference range 15.1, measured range 15.2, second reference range 15.5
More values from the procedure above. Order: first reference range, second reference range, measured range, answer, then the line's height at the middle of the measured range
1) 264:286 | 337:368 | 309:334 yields -0.5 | 14.9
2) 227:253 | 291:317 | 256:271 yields 0.1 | 14.2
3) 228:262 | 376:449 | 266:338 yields -2.3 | 14.4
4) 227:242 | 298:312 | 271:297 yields -0.4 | 14.4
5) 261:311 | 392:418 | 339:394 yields -1.3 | 15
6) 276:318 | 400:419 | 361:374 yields -0.2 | 15.1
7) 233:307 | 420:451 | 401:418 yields 0.2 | 15.4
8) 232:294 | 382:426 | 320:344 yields -0.9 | 14.8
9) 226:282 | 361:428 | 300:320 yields -0.4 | 14.6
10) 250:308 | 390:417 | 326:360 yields -1.0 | 14.8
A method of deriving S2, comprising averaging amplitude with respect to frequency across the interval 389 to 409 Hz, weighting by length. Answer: 15.2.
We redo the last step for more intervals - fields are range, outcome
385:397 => 15.4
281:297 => 15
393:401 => 15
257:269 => 14.1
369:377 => 15.3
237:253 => 13.8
